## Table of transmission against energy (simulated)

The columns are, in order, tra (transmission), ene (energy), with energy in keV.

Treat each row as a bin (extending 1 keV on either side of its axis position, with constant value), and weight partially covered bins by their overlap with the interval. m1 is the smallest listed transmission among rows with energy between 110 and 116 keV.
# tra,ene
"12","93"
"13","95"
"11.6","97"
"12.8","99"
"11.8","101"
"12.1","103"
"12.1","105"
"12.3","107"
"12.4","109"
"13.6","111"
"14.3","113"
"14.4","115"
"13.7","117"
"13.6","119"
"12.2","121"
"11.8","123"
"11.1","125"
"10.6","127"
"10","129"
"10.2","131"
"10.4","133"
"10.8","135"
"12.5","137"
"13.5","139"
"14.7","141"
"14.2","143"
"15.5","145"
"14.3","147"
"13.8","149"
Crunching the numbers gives 13.6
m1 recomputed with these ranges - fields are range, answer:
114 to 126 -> 11.1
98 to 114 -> 11.8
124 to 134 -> 10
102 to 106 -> 12.1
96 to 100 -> 11.6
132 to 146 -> 10.4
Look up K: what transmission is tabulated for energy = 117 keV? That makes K 13.7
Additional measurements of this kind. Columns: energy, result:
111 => 13.6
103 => 12.1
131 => 10.2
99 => 12.8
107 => 12.3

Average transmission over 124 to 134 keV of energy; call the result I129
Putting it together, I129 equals 10.5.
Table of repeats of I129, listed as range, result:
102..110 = 12.2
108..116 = 13.7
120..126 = 11.7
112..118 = 14.1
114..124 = 13.1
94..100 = 12.5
